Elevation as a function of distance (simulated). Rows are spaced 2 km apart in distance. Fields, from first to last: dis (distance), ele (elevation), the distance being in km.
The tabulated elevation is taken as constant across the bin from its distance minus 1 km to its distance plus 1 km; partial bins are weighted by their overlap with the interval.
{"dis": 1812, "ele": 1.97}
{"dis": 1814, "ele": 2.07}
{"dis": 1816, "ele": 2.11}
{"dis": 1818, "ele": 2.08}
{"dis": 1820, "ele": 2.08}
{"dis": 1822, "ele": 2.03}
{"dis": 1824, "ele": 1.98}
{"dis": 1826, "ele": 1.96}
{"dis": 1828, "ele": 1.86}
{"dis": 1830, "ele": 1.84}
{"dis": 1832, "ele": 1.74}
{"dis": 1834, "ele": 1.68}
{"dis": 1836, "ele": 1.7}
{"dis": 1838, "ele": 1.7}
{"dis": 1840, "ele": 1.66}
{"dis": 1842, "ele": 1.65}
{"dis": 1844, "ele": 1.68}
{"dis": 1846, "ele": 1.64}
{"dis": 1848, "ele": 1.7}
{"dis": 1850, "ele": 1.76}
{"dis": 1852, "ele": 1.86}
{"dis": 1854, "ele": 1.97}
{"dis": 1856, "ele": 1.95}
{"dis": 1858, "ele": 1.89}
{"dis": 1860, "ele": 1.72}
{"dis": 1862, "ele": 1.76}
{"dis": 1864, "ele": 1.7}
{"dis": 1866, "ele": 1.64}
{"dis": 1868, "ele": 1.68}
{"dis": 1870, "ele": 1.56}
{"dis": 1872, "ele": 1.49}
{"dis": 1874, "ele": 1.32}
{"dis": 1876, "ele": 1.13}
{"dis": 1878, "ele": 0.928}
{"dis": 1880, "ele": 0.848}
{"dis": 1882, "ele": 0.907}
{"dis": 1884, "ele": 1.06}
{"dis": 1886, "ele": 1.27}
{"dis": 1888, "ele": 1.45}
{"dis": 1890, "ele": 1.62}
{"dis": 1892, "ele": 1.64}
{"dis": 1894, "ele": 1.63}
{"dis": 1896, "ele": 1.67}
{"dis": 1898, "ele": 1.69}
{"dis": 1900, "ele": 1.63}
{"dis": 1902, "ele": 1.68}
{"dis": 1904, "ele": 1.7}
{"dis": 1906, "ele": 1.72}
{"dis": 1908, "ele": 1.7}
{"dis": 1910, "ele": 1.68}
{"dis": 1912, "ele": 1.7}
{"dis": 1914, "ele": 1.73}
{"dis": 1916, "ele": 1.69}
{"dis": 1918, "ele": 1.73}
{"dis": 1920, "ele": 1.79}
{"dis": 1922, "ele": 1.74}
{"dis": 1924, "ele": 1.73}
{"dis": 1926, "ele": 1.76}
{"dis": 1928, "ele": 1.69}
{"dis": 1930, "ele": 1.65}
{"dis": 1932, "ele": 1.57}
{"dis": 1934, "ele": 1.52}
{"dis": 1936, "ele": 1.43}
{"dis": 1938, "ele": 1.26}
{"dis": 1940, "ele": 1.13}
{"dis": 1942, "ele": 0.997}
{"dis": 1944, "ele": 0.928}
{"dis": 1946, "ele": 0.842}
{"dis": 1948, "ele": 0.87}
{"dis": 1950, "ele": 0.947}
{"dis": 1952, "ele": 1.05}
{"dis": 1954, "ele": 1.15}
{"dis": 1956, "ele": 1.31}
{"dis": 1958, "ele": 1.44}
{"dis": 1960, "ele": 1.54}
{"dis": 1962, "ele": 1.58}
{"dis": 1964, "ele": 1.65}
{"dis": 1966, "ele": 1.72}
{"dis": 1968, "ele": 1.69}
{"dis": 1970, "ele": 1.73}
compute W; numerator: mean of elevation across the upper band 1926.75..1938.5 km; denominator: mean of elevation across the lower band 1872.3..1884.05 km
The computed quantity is 1.5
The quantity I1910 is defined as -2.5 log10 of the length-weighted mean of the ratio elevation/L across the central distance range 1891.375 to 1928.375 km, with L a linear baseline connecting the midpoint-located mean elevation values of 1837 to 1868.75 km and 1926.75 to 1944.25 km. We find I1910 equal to -0.144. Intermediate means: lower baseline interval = 1.75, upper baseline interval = 1.38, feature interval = 1.7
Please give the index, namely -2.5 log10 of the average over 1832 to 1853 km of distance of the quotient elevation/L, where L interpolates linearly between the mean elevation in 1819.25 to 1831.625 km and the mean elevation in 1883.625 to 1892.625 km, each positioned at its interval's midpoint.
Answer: 0.06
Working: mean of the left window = 1.94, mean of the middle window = 1.7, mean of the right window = 1.42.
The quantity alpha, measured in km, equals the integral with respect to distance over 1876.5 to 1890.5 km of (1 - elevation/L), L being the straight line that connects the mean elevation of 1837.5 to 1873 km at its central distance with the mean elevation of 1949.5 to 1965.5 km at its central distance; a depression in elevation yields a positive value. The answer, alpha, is 4.2 km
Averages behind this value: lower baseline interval 1.72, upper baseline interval 1.36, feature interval 1.14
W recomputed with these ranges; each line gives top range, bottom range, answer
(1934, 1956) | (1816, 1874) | 0.61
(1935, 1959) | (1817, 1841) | 0.60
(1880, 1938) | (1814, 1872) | 0.88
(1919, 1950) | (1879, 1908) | 0.94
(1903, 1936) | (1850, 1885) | 1.12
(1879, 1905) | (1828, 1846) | 0.84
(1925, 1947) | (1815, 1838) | 0.71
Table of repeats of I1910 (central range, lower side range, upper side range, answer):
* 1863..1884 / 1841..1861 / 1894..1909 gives 0.31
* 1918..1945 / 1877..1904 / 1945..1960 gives -0.22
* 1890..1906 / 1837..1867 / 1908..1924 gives 0.04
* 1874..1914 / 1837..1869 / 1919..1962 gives 0.07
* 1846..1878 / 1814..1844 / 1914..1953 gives 0.04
